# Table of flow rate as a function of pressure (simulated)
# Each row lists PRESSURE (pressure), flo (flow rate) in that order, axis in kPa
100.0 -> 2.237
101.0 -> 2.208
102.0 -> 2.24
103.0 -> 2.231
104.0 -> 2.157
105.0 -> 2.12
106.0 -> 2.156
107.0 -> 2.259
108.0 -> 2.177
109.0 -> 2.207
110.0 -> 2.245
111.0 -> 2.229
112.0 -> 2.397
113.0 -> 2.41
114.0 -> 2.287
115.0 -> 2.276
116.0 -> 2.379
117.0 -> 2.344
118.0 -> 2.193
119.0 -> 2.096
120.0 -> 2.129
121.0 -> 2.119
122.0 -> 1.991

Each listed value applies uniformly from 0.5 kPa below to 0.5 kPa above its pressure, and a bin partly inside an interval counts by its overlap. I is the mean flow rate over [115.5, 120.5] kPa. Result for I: 2.23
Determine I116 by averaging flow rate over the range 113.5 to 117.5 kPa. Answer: 2.32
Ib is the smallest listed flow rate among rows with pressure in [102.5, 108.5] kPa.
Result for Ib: 2.12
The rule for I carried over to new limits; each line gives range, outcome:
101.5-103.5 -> 2.24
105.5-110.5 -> 2.21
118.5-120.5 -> 2.11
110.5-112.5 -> 2.31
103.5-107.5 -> 2.17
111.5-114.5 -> 2.36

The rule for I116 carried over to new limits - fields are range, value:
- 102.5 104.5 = 2.19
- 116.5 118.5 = 2.27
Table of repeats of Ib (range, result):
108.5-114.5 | 2.207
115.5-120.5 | 2.096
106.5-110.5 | 2.177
